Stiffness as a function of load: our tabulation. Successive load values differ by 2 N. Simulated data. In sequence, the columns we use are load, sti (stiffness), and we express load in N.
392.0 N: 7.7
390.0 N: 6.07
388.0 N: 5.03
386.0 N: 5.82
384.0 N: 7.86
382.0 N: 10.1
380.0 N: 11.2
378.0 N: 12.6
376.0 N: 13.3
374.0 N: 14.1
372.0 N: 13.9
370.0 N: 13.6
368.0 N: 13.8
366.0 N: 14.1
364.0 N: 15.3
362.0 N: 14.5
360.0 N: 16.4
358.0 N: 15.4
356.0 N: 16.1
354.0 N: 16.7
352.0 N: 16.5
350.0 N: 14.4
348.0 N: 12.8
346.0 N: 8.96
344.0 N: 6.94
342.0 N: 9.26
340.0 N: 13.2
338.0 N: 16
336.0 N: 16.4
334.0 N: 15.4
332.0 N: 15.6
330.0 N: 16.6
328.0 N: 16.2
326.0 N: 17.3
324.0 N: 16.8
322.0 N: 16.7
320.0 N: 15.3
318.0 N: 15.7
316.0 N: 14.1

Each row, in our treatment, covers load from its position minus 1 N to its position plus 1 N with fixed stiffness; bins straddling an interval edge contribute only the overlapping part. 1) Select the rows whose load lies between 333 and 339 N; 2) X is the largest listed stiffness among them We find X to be 16.4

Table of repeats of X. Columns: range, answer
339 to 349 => 13.2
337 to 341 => 16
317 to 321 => 15.7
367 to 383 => 14.1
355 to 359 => 16.1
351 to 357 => 16.7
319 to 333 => 17.3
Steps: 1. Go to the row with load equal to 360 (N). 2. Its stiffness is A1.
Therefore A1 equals 16.4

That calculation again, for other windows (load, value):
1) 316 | 14.1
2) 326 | 17.3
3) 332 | 15.6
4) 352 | 16.5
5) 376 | 13.3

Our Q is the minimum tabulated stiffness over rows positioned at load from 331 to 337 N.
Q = 15.4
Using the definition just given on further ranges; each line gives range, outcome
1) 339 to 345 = 6.94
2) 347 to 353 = 12.8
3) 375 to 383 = 10.1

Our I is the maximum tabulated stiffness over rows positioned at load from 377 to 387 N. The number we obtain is 12.6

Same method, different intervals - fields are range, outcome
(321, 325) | 16.8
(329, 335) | 16.6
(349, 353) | 16.5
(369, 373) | 13.9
